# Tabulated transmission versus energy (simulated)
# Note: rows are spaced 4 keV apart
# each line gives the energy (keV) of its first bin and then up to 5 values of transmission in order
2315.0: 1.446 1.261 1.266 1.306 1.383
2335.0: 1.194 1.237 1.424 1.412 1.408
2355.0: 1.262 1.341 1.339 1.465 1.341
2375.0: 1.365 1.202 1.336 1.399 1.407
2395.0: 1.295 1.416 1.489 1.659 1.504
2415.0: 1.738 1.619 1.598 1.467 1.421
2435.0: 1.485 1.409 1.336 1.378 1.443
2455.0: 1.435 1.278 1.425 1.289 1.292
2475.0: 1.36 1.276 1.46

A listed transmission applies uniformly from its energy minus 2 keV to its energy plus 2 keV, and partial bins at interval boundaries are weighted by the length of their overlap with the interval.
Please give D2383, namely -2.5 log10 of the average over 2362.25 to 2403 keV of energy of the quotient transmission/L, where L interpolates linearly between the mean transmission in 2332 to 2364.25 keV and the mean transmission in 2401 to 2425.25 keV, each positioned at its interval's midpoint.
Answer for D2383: 0.08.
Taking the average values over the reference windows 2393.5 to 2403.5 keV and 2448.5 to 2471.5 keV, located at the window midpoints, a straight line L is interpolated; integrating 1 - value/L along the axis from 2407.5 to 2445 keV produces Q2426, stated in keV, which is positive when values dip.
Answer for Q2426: -3.7 keV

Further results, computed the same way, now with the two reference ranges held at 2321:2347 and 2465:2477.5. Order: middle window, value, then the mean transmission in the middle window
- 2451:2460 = -0.5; 1.38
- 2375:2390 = -0.2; 1.33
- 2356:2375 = -0.8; 1.37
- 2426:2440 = -1.4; 1.45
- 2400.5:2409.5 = -1.7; 1.56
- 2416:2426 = -2.3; 1.61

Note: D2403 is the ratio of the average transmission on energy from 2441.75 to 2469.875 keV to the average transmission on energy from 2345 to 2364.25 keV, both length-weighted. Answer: 1.01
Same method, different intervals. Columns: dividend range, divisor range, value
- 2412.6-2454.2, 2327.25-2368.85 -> 1.11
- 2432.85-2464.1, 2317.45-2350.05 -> 1.06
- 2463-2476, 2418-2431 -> 0.86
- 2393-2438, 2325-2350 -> 1.14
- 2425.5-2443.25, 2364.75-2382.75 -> 1.07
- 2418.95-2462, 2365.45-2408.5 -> 1.03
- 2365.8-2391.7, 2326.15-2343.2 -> 1.04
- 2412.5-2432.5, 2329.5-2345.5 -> 1.20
